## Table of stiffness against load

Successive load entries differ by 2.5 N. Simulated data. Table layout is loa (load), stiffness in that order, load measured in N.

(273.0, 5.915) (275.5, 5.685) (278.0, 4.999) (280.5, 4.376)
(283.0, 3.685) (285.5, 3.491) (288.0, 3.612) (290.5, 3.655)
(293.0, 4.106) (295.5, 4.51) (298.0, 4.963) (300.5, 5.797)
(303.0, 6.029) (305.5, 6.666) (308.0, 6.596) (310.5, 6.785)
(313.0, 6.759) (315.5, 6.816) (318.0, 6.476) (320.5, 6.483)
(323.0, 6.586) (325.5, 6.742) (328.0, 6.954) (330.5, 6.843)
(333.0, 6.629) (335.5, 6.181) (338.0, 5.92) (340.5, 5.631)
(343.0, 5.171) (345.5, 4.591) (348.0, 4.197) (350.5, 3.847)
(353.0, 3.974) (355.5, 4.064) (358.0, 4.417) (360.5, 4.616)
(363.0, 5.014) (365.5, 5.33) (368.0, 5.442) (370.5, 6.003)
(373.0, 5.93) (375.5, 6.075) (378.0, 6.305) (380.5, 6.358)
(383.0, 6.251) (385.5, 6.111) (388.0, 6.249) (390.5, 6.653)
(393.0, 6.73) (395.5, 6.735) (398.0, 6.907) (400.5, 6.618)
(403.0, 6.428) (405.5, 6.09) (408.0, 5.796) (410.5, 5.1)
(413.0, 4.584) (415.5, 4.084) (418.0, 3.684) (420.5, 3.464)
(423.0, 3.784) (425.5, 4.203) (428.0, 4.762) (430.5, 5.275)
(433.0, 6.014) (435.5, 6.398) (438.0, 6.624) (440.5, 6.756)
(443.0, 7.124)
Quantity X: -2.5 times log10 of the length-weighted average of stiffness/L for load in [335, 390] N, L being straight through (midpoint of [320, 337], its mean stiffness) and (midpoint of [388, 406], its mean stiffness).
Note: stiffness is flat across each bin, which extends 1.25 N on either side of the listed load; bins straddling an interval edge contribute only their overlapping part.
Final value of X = 0.23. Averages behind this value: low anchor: 6.63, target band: 5.36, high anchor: 6.59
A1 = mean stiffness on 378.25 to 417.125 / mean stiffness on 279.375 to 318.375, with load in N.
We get 1.15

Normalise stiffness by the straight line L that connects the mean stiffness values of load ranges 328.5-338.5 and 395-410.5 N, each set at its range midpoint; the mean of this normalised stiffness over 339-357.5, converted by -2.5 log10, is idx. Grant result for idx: 0.39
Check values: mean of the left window 6.47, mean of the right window 6.31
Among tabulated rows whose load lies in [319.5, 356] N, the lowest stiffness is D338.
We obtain 3.847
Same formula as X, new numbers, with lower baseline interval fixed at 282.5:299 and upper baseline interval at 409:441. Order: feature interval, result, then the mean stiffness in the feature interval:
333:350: -0.22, 5.32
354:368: -0.06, 4.74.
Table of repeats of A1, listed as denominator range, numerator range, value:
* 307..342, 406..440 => 0.76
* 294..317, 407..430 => 0.72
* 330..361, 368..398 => 1.25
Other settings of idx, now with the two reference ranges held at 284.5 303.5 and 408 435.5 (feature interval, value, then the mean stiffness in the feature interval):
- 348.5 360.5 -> 0.10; 4.14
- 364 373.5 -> -0.23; 5.64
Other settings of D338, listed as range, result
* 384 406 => 6.09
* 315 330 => 6.476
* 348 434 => 3.464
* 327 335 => 6.629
